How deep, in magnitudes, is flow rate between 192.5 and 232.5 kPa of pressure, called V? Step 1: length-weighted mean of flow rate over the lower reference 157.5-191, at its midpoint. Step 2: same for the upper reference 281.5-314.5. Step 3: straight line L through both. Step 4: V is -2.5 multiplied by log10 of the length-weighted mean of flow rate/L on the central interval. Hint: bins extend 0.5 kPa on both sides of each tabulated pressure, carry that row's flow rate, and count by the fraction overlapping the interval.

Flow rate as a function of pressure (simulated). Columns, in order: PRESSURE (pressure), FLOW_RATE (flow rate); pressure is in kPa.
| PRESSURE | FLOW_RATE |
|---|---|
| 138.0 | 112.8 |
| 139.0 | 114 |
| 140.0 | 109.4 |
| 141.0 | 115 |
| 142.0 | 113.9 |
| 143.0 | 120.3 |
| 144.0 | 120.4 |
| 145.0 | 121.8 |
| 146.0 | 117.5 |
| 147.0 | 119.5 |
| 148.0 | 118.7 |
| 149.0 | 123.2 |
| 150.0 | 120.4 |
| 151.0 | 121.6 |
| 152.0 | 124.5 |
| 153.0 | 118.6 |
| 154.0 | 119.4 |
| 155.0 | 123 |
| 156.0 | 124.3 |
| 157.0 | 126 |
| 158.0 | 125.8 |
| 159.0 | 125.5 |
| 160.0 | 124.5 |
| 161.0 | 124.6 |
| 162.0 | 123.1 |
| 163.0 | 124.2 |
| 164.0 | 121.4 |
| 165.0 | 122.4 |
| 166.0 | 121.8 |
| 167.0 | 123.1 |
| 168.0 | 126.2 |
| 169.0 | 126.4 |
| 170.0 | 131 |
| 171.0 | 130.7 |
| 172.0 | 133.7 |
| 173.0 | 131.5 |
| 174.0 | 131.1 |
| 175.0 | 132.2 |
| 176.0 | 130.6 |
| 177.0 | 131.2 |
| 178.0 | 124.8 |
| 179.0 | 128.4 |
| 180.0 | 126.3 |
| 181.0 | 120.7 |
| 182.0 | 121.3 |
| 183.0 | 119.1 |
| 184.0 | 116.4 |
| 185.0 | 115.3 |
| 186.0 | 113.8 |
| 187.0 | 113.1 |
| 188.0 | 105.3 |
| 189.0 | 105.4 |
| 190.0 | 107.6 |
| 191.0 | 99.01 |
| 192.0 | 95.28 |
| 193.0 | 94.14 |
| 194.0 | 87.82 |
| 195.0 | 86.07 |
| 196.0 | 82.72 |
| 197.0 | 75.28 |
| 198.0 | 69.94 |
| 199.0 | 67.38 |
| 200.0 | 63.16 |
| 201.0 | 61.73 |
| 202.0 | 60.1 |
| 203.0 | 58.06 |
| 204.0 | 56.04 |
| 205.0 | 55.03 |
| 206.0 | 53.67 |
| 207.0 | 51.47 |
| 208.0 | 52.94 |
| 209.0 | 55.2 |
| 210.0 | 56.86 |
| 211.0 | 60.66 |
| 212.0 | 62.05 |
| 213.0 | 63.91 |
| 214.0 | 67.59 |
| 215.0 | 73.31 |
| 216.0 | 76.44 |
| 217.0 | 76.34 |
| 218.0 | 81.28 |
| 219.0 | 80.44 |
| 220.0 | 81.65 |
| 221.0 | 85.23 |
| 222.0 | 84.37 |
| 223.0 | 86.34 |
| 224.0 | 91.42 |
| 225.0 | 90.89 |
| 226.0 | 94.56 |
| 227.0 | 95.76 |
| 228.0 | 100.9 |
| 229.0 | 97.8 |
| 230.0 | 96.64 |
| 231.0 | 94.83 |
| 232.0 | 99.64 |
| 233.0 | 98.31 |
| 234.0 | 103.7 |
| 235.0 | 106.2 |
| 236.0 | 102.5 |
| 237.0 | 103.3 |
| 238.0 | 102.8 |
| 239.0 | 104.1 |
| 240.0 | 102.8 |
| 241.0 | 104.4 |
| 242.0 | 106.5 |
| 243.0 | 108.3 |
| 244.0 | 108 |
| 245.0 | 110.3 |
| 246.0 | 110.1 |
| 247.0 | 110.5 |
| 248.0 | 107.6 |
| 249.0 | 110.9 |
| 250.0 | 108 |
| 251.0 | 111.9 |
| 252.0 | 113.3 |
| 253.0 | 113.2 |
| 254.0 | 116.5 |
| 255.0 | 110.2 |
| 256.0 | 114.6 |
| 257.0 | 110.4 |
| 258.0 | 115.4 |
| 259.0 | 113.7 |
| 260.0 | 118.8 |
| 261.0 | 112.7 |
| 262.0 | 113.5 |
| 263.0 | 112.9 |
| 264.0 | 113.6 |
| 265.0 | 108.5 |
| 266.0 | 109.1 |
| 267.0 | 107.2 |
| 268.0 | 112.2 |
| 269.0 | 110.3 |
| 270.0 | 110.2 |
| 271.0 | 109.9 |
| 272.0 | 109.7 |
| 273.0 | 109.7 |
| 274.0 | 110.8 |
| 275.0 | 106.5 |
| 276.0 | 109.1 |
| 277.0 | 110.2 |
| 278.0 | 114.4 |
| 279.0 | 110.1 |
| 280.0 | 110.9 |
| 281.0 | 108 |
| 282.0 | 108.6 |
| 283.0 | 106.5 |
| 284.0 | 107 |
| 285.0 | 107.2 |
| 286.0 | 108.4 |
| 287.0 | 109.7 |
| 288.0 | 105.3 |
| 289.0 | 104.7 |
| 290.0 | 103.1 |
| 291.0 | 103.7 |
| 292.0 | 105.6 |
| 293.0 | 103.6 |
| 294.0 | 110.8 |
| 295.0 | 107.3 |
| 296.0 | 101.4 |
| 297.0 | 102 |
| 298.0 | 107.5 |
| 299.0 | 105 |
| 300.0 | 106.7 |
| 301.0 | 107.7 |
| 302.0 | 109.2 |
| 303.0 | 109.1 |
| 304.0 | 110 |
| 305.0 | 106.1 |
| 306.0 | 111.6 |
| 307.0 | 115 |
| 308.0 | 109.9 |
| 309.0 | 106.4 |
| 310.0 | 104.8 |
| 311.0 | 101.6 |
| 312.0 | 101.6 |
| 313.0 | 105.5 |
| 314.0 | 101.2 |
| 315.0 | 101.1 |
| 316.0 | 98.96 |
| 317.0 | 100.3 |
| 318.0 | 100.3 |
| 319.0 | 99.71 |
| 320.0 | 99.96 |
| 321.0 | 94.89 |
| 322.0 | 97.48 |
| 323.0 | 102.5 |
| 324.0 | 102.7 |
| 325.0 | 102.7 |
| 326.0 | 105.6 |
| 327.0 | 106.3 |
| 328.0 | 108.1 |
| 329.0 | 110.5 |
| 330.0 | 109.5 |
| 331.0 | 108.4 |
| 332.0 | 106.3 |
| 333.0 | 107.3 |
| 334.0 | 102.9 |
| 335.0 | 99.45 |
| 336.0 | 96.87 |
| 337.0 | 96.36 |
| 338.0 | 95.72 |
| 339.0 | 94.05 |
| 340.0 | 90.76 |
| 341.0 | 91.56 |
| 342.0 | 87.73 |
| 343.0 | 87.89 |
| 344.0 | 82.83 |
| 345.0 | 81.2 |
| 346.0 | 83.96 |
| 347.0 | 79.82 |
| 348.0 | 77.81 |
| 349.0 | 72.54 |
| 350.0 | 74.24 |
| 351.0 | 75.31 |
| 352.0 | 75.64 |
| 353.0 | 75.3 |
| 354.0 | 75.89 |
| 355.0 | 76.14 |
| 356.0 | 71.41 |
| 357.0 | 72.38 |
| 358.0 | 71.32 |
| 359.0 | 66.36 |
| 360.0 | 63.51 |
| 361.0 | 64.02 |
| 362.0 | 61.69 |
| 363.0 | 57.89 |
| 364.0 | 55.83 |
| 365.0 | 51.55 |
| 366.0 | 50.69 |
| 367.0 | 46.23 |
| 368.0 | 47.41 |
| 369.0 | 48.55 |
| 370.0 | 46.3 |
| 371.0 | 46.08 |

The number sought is 0.48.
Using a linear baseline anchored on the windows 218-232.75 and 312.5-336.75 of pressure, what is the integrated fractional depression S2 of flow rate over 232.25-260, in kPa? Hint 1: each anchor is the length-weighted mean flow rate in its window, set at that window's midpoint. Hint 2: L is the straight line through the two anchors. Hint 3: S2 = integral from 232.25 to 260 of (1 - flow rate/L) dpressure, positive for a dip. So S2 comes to -4.40 kPa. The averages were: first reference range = 91.2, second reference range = 103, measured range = 109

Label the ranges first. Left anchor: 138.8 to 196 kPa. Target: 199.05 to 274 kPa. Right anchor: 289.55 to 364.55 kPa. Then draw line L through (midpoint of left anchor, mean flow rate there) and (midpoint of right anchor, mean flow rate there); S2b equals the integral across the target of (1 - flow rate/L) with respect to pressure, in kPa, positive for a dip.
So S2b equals 9.5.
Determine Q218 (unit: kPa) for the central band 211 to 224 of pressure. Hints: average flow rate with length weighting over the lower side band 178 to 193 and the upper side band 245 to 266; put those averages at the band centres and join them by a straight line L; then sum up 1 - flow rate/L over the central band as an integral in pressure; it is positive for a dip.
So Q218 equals 4.2 kPa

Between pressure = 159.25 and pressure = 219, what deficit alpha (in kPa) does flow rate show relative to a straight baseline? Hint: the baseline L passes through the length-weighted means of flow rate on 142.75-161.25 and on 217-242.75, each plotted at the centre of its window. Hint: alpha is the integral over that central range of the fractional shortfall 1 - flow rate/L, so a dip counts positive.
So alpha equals 7.2 kPa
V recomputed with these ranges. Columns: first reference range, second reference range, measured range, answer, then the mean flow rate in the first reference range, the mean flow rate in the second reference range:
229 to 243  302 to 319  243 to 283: -0.079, 102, 105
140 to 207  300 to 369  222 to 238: 0.059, 110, 89.8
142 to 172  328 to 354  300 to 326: -0.093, 123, 90.6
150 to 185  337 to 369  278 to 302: -0.179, 125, 72.8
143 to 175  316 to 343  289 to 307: -0.019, 124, 100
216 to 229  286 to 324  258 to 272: -0.162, 87.4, 105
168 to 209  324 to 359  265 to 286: -0.168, 98.9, 89.7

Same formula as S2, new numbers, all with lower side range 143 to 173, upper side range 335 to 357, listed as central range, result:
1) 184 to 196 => 1.5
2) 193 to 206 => 5.2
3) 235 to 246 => 0.0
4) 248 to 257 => -0.8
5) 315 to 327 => -1.7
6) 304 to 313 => -1.6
